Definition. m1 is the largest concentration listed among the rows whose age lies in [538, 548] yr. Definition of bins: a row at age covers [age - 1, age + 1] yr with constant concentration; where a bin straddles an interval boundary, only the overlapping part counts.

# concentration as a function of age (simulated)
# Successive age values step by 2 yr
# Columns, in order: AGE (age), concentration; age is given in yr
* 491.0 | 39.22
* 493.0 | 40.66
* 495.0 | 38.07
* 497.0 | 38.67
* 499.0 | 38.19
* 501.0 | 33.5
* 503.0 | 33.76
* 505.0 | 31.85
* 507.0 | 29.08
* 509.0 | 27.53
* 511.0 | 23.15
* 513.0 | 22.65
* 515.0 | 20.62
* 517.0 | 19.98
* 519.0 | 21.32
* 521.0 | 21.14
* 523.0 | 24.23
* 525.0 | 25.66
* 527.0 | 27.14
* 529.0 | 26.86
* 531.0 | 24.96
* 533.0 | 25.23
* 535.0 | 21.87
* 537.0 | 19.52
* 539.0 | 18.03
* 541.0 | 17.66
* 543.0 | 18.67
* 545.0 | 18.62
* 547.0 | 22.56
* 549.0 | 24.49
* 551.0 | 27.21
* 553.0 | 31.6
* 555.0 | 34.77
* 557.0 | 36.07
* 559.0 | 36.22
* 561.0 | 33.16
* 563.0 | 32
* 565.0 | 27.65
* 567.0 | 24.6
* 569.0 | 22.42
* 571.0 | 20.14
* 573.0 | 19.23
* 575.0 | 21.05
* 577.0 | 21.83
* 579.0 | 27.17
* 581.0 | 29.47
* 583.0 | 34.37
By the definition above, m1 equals 22.56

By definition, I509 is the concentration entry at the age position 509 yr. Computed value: 27.53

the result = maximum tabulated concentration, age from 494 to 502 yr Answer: 38.67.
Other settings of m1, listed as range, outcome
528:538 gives 26.86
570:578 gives 21.83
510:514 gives 23.15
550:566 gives 36.22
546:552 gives 27.21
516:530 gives 27.14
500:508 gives 33.76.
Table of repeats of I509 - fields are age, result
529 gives 26.86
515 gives 20.62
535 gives 21.87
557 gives 36.07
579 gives 27.17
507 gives 29.08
